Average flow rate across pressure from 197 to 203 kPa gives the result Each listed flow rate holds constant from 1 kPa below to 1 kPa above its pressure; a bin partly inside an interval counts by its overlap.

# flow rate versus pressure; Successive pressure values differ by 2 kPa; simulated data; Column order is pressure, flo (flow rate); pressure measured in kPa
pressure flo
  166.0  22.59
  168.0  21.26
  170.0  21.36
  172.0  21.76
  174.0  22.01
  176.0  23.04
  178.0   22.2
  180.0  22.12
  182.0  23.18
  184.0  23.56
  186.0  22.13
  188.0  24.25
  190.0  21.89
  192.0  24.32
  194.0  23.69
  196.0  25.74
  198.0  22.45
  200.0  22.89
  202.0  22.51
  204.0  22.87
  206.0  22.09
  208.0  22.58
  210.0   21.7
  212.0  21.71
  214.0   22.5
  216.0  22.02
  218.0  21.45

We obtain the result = 22.6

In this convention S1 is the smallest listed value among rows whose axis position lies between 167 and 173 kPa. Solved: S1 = 21.26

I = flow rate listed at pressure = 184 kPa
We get 23.56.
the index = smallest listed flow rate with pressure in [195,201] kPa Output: 22.45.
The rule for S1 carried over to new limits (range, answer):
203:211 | 21.7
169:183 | 21.36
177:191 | 21.89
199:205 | 22.51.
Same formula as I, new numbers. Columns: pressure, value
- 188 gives 24.25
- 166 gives 22.59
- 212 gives 21.71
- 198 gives 22.45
